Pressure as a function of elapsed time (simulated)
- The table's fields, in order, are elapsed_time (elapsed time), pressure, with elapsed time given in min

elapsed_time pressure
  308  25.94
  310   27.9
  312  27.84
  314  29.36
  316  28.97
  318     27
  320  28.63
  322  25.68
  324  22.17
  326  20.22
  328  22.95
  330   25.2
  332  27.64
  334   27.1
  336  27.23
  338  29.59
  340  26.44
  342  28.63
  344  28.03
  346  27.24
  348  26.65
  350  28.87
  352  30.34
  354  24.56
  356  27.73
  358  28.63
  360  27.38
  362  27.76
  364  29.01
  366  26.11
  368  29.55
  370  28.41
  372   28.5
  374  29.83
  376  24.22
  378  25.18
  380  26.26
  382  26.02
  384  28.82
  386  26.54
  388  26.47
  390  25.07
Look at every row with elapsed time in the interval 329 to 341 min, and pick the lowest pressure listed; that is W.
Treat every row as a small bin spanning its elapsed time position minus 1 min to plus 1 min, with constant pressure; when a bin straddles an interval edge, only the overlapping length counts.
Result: 25.2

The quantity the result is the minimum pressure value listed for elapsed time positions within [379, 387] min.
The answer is 26.02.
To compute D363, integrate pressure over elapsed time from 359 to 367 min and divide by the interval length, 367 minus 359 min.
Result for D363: 27.6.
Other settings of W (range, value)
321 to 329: 20.22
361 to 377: 24.22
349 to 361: 24.56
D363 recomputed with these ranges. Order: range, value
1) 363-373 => 28.3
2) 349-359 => 28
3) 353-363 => 27.2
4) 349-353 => 29.6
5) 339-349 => 27.4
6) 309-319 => 28.2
